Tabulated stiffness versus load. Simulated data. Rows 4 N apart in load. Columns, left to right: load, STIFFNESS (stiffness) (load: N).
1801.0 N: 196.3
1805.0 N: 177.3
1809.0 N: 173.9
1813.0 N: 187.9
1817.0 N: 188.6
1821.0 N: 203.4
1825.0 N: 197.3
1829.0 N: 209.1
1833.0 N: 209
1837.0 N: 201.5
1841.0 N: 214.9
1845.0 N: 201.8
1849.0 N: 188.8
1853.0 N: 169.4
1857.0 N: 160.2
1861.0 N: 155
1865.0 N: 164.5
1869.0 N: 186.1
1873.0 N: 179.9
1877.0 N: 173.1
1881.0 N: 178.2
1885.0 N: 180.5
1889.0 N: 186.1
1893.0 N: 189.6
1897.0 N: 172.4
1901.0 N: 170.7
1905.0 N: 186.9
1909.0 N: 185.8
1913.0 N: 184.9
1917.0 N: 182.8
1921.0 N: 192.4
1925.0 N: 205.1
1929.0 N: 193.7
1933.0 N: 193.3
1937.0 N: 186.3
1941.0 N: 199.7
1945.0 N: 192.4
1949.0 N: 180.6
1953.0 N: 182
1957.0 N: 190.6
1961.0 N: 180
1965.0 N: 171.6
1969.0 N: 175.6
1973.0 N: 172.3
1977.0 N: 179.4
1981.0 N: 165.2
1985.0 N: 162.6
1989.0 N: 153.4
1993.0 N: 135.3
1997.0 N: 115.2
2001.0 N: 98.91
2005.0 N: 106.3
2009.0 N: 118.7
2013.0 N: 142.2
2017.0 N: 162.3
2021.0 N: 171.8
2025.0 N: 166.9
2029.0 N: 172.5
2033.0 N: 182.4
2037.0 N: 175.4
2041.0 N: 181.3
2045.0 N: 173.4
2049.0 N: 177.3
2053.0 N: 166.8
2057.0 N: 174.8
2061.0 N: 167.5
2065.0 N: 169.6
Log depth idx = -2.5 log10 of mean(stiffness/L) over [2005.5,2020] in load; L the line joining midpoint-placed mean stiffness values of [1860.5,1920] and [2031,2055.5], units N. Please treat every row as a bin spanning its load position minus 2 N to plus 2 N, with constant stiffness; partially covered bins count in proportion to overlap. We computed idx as 0.26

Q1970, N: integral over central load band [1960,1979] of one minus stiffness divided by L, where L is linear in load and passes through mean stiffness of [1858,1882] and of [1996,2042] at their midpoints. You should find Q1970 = -2.2 N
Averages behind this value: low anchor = 172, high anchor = 150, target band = 176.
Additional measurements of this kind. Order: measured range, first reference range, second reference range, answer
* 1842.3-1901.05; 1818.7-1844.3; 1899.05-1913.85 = 4.56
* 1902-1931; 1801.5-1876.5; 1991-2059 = -2.72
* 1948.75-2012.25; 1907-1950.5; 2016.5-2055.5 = 9.84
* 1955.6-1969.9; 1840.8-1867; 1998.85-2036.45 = -1.97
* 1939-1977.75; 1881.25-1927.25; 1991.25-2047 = -3.18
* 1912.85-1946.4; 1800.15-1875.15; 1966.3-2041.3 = -4.70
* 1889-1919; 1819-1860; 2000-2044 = -0.31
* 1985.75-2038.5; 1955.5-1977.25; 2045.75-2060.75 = 8.59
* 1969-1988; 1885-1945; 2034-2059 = 1.26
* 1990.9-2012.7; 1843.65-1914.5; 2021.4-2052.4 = 7.26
